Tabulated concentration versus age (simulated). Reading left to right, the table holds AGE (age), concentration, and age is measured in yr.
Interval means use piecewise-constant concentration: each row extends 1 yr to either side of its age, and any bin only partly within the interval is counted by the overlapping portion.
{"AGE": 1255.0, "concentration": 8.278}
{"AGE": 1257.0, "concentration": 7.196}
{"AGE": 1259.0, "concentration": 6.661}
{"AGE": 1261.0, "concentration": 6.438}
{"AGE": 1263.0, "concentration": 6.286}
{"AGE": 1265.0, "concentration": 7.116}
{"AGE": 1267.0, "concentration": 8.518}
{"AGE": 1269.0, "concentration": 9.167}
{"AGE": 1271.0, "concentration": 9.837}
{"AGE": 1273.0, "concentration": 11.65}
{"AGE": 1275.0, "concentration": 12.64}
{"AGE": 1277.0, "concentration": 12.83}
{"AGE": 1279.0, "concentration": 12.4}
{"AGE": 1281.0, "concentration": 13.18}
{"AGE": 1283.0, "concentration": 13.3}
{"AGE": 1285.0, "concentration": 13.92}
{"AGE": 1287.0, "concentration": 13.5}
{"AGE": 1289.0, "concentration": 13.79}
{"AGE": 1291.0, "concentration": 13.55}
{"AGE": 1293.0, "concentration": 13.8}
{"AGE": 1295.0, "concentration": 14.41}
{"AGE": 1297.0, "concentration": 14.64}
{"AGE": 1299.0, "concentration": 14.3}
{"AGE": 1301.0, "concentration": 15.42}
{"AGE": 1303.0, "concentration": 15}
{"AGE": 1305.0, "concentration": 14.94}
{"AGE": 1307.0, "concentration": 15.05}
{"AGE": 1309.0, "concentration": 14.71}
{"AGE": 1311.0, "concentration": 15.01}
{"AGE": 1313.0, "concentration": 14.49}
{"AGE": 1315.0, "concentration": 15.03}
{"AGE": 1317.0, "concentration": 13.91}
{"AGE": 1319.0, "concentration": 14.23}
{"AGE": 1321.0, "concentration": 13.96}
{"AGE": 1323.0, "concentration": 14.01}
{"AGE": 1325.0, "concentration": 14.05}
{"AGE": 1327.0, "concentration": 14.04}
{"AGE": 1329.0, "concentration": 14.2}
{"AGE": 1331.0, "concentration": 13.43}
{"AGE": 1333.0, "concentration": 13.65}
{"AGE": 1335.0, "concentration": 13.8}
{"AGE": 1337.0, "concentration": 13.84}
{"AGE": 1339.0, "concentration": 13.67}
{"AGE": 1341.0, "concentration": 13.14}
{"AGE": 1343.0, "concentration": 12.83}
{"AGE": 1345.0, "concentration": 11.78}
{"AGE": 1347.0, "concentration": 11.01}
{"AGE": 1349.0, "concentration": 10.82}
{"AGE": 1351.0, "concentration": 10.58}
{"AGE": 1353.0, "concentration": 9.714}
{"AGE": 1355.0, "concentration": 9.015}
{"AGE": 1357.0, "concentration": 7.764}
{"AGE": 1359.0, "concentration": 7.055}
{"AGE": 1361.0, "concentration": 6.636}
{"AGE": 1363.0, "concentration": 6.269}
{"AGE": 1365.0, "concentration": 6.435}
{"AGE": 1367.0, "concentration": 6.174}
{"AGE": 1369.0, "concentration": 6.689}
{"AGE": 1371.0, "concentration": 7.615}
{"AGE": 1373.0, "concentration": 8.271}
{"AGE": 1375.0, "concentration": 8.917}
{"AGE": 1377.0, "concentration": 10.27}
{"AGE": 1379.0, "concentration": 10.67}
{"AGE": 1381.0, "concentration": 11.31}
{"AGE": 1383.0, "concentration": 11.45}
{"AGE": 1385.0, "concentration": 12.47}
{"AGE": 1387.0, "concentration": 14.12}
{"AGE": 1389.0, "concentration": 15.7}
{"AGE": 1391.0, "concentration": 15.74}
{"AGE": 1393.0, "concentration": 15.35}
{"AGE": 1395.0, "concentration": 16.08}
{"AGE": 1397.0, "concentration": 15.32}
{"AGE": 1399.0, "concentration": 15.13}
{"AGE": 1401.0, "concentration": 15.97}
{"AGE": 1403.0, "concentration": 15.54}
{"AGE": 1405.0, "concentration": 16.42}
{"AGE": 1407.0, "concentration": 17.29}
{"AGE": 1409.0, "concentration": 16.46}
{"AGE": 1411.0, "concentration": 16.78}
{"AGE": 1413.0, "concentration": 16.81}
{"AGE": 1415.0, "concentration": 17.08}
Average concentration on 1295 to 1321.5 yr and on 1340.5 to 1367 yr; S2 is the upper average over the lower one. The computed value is 0.6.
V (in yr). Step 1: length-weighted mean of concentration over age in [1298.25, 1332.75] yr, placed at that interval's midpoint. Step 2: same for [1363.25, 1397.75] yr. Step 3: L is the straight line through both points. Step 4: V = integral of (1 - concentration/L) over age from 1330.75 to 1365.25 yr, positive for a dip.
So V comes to 6.0 yr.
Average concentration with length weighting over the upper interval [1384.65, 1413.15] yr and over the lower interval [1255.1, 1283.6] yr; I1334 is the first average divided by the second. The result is 1.6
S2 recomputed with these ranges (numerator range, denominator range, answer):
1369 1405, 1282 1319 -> 0.89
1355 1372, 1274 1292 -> 0.53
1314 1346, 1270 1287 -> 1.10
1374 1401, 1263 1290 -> 1.16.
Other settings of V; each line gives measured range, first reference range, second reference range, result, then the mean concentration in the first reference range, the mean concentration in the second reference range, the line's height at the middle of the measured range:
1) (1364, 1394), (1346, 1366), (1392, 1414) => 4.22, 8.53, 16.1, 12.2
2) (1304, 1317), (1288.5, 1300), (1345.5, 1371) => -2.27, 14.1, 8.23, 12.6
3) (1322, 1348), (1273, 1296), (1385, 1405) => 1.63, 13.3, 15.3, 14.2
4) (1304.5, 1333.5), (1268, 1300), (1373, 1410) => -2.29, 12.9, 14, 13.3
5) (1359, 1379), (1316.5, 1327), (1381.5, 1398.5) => 9.37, 14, 14.5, 14.3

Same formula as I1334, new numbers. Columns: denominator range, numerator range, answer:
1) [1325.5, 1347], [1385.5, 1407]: 1.17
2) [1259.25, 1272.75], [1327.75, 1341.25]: 1.71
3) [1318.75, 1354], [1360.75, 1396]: 0.83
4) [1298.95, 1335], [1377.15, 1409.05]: 1.01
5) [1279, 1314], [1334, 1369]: 0.70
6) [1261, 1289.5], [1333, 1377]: 0.88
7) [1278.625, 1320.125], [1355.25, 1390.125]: 0.65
